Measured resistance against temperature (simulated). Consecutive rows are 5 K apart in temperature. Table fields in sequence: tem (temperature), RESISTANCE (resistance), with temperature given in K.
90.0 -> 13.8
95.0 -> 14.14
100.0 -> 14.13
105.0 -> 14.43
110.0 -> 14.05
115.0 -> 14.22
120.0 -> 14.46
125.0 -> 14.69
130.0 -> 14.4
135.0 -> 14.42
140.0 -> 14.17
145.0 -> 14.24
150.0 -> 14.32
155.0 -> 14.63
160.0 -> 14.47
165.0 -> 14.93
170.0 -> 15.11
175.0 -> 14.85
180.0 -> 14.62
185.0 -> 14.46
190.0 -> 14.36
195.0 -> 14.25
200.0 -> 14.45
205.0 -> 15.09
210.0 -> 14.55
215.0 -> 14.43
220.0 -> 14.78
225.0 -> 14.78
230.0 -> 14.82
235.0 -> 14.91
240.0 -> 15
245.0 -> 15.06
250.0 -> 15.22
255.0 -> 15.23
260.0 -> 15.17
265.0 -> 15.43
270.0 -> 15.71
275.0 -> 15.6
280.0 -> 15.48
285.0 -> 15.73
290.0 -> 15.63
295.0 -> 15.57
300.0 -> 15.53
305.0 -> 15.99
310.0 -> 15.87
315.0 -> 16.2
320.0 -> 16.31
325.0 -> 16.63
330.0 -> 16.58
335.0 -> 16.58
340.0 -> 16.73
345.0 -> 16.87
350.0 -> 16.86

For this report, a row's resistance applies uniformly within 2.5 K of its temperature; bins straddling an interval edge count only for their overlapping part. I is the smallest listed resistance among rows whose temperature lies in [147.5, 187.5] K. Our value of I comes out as 14.32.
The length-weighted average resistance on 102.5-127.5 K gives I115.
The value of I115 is 14.4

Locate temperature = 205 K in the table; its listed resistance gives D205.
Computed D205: 15.09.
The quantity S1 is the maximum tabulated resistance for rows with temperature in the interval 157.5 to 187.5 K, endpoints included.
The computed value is 15.11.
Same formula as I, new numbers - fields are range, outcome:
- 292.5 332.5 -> 15.53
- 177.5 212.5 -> 14.25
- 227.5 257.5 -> 14.82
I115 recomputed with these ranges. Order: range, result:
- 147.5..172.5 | 14.7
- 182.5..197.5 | 14.4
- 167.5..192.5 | 14.7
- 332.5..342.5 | 16.7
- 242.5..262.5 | 15.2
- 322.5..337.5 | 16.6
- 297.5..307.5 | 15.8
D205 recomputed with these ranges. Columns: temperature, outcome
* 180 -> 14.62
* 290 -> 15.63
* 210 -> 14.55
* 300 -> 15.53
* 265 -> 15.43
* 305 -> 15.99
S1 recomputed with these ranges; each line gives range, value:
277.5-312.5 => 15.99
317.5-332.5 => 16.63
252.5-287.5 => 15.73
